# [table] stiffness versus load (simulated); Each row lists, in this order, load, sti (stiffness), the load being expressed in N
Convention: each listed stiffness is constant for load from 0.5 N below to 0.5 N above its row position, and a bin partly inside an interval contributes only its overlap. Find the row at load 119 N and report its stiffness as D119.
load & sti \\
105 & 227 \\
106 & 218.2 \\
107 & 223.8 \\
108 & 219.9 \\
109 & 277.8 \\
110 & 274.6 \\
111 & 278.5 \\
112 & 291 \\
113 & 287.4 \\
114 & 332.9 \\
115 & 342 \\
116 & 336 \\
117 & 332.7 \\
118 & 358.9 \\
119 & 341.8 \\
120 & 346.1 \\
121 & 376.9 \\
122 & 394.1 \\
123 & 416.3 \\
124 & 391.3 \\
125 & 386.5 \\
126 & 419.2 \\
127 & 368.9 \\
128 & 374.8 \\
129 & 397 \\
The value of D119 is 341.8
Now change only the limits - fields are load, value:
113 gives 287.4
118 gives 358.9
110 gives 274.6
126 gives 419.2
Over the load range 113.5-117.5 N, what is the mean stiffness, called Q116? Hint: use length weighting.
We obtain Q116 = 336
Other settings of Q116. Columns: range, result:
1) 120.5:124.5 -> 395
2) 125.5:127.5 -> 394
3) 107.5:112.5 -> 268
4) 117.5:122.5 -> 364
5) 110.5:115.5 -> 306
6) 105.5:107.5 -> 221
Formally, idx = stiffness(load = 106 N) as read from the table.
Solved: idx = 218.2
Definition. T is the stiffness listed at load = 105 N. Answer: 227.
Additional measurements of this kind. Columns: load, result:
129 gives 397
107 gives 223.8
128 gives 374.8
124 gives 391.3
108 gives 219.9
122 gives 394.1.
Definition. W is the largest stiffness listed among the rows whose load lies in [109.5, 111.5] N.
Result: 278.5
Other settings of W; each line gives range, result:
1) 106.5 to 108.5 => 223.8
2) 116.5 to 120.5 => 358.9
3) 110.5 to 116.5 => 342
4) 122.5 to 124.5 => 416.3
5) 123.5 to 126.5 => 419.2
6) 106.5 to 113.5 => 291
